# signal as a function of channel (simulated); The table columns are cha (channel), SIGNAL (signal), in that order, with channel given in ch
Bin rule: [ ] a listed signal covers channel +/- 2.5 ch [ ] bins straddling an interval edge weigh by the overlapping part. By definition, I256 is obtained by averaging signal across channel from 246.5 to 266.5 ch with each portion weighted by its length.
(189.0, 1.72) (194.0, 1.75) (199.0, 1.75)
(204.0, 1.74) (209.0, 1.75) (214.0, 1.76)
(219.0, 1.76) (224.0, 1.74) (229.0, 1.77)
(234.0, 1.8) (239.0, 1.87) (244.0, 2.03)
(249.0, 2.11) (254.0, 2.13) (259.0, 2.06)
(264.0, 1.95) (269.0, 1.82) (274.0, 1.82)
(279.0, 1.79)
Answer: 2.06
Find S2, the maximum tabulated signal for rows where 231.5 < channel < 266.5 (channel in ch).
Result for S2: 2.13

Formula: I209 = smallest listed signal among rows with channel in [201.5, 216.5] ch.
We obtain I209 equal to 1.74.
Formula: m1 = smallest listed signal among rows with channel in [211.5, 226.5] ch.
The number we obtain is 1.74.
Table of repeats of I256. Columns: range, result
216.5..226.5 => 1.75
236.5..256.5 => 2.03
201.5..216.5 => 1.75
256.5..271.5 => 1.94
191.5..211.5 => 1.75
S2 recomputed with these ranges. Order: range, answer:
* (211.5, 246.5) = 2.03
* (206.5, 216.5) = 1.76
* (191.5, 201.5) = 1.75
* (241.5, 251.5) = 2.11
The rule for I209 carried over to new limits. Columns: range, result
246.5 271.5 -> 1.82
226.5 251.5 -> 1.77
